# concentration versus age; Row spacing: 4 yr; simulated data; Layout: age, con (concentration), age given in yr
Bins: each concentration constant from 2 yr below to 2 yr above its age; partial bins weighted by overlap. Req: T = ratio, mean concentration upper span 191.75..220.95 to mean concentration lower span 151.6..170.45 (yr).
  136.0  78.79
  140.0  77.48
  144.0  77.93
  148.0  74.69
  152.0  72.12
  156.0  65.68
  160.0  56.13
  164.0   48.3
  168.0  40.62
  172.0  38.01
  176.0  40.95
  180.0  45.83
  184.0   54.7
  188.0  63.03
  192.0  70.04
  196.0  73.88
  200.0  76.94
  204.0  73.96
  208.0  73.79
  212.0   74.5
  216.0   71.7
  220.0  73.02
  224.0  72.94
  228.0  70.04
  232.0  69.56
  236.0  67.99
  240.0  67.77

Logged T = 1.3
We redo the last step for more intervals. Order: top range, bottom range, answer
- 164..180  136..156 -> 0.56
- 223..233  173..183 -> 1.61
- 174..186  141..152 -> 0.62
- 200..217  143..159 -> 1.04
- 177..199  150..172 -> 1.12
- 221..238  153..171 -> 1.33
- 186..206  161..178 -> 1.67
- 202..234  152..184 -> 1.45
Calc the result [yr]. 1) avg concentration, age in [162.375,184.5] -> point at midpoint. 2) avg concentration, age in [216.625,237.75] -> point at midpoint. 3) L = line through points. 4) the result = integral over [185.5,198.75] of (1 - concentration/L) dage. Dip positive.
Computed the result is -3.8 yr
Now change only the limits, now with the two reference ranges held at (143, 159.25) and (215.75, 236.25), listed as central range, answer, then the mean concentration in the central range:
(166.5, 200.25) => 7.5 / 55.1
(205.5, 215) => -0.4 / 73.9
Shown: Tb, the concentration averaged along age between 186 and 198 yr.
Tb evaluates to 69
